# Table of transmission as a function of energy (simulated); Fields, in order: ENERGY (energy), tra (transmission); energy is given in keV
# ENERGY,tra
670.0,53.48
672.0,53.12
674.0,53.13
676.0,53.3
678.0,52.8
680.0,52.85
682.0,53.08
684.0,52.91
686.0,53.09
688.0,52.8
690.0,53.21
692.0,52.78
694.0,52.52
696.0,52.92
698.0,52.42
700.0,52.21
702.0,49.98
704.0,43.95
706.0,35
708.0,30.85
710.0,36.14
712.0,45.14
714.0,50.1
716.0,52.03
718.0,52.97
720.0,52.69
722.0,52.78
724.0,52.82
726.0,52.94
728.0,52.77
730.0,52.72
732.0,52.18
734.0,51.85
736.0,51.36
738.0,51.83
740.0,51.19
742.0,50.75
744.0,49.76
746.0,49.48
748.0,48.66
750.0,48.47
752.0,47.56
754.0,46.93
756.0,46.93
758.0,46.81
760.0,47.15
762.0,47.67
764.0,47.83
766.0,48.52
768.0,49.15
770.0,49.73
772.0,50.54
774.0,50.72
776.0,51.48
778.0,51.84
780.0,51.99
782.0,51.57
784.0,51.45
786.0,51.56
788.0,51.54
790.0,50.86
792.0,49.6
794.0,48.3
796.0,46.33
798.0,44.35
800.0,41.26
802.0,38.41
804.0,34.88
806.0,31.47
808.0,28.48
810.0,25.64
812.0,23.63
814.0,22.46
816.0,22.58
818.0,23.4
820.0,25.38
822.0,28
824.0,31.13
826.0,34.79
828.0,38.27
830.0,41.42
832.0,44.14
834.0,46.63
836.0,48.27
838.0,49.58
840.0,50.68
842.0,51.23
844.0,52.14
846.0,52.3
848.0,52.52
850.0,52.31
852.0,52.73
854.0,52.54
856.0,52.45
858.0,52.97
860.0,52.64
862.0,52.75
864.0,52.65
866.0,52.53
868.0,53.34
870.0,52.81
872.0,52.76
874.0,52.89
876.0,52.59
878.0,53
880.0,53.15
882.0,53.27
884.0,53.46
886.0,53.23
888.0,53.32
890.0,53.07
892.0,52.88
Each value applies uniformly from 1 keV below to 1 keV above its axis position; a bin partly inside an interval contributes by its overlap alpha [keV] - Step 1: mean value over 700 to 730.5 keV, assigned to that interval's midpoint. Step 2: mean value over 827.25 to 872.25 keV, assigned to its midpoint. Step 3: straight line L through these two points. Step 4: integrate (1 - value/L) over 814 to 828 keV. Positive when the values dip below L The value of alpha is 6.2 keV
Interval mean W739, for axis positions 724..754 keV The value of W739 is 50.8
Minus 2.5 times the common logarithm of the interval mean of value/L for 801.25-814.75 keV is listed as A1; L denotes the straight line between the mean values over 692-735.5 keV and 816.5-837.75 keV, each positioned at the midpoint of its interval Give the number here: 0.30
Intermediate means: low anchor 49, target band 29.2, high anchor 36.3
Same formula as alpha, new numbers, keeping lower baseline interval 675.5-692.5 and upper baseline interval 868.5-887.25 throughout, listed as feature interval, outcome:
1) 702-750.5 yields 3.9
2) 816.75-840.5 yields 6.7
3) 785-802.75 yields 2.0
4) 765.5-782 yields 0.7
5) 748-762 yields 1.5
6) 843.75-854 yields 0.1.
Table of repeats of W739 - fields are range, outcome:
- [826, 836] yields 42.4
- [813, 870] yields 44.5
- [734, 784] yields 49.6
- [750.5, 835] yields 42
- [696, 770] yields 48.7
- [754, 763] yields 47.1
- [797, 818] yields 30.9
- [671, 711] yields 49.5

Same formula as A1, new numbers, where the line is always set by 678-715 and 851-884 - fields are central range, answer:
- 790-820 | 0.43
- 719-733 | -0.07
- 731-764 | 0.01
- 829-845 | 0.09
